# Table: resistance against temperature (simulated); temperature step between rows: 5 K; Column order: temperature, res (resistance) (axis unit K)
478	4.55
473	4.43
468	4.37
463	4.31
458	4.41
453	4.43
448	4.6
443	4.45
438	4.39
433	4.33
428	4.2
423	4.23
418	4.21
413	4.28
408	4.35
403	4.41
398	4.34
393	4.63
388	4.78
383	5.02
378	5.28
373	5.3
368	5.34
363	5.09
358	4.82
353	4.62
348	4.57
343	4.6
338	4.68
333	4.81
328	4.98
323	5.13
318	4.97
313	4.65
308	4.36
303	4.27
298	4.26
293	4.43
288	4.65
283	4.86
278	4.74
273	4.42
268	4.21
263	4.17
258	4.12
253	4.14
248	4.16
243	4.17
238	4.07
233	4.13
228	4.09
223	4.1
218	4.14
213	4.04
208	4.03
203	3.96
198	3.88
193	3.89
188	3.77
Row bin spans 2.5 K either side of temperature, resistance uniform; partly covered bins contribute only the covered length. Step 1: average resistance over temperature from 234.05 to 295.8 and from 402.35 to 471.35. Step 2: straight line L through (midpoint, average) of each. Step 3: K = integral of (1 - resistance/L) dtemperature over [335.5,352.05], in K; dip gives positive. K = -1.0 K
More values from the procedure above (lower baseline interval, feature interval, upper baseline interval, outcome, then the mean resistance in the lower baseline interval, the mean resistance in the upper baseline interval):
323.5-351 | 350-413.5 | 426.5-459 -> -2.66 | 4.76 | 4.41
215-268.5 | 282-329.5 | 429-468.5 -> -4.79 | 4.13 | 4.41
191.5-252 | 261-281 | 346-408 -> -0.45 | 4.06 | 4.83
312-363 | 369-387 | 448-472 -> -1.95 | 4.8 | 4.41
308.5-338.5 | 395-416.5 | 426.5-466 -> 0.94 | 4.85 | 4.39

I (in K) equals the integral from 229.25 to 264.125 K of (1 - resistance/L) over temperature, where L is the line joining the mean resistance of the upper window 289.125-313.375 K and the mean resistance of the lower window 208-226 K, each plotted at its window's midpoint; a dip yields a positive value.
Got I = 0.5 K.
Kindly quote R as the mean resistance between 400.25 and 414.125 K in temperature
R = 4.35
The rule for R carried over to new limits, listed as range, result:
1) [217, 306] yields 4.29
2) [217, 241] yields 4.11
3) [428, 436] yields 4.29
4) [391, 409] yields 4.43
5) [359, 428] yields 4.7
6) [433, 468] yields 4.42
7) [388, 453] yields 4.39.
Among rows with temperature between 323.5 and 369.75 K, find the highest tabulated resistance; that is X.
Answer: 5.34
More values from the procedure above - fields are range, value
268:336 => 5.13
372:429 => 5.3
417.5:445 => 4.45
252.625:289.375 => 4.86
